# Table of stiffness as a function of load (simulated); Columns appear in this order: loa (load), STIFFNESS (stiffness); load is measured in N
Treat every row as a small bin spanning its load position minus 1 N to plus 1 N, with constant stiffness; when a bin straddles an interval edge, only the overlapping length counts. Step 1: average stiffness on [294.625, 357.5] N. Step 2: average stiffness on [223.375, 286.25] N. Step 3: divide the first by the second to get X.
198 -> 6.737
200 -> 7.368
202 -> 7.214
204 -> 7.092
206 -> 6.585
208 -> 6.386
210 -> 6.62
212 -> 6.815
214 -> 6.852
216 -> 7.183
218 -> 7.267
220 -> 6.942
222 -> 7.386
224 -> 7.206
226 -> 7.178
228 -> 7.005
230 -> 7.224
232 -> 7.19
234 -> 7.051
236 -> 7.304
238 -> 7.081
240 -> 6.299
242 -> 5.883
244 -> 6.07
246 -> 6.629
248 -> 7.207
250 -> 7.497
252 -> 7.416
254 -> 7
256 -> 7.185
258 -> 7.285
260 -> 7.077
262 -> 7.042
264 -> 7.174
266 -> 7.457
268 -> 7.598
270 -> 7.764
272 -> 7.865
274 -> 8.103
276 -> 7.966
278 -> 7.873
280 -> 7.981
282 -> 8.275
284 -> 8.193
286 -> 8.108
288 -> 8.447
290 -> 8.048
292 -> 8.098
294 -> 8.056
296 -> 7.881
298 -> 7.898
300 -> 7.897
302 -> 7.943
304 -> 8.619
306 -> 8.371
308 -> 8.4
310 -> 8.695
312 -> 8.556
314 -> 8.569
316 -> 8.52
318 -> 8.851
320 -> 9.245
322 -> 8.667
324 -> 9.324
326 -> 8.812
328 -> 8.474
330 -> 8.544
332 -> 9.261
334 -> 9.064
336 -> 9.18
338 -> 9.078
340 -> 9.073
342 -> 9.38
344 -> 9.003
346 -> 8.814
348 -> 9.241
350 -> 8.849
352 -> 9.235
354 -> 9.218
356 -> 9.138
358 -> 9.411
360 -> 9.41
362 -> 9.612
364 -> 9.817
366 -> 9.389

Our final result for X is 1.2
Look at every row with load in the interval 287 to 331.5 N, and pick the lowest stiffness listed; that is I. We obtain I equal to 7.881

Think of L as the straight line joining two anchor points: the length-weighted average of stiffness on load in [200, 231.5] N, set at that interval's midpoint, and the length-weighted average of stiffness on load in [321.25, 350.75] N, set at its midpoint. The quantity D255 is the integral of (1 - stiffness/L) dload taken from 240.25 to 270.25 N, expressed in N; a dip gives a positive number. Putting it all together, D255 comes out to 2.4 N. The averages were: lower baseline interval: 7.01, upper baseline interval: 8.99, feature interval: 7.05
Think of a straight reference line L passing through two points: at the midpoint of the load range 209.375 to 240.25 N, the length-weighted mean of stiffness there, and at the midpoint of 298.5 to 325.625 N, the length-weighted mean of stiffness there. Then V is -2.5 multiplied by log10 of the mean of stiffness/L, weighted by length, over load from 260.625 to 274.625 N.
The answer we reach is 0.037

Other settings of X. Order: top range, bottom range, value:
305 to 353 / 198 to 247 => 1.29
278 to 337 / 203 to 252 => 1.22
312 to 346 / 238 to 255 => 1.32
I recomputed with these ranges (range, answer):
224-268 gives 5.883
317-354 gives 8.474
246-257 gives 6.629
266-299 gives 7.457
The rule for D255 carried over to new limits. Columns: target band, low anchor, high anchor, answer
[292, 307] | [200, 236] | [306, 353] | 0.53 N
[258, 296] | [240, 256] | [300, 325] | -1.03 N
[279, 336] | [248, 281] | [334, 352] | -0.66 N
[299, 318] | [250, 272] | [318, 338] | 0.14 N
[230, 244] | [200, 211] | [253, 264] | 0.45 N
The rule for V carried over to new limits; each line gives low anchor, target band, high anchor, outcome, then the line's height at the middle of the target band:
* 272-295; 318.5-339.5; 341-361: -0.018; 8.82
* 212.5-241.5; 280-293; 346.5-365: -0.011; 8.1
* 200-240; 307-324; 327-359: -0.015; 8.6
